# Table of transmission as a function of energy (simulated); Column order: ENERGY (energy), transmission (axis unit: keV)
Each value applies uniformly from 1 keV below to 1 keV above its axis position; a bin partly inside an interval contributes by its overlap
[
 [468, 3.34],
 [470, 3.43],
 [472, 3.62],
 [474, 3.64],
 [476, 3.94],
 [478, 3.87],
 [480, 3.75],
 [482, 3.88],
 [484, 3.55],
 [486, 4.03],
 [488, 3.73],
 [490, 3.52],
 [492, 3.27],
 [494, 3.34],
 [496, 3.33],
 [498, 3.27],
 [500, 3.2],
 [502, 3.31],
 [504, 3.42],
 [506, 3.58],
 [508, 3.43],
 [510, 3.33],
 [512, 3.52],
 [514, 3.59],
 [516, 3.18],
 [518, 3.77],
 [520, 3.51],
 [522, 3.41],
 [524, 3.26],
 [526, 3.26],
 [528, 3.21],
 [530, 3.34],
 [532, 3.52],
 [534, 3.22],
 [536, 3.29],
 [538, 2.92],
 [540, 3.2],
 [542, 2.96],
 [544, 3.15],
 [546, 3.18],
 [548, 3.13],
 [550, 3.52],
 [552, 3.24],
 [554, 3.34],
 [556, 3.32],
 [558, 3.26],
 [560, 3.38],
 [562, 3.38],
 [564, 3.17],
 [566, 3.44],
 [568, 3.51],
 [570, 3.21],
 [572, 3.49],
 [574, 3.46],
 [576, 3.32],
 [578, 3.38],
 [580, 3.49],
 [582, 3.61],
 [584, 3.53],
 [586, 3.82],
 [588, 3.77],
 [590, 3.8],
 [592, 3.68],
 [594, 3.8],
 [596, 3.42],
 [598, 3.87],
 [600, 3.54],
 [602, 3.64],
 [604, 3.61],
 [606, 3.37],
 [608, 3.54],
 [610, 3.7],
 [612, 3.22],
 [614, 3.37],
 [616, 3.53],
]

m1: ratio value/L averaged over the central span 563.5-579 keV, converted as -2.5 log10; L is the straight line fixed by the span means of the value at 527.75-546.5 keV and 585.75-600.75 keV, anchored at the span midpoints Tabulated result 0.04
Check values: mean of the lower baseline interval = 3.2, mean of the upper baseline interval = 3.71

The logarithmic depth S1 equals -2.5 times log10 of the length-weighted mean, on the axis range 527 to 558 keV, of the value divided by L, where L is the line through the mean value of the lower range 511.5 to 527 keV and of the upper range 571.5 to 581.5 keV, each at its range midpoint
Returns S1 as 0.06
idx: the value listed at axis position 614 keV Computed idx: 3.37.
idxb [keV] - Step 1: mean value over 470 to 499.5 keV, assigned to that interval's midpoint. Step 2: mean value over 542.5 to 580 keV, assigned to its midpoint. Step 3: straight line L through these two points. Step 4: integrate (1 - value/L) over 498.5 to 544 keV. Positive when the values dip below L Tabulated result 1.9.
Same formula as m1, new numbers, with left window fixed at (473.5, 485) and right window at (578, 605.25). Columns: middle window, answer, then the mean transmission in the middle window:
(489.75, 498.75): 0.131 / 3.33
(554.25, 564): 0.114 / 3.32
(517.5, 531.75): 0.103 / 3.39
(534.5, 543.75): 0.193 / 3.1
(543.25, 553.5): 0.140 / 3.25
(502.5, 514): 0.085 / 3.46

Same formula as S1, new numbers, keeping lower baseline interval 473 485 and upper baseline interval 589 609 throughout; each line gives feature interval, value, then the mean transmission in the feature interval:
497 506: 0.13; 3.33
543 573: 0.11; 3.31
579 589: 0.00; 3.64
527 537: 0.12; 3.32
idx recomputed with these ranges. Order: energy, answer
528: 3.21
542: 2.96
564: 3.17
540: 3.2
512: 3.52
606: 3.37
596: 3.42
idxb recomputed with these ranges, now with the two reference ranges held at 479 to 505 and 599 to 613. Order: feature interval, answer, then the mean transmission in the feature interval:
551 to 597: 0.6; 3.47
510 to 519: 0.0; 3.49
